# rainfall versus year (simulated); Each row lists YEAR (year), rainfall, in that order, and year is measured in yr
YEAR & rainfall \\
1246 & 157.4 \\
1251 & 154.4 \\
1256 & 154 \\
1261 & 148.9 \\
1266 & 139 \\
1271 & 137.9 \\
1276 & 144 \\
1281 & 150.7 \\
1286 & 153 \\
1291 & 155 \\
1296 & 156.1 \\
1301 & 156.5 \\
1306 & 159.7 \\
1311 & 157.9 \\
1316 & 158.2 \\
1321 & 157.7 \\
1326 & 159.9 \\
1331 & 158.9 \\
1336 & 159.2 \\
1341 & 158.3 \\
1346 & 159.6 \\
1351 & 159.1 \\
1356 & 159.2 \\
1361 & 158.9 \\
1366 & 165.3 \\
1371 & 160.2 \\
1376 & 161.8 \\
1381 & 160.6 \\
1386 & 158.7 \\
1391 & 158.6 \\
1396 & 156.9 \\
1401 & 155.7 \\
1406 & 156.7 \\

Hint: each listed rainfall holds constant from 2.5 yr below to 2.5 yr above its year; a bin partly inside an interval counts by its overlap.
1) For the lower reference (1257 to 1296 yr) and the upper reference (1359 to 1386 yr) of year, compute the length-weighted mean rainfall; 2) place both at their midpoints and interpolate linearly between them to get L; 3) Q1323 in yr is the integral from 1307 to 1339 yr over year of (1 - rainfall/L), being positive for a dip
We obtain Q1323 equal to -0.9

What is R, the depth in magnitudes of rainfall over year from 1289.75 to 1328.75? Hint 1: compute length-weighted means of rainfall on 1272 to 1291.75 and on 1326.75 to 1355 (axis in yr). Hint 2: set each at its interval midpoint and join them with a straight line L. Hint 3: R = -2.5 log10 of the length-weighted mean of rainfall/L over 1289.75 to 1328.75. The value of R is -0.03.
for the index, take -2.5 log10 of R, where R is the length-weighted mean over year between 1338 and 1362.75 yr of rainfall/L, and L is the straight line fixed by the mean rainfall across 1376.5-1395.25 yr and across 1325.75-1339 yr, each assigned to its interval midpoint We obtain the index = 0.00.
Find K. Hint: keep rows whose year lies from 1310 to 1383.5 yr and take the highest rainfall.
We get 165.3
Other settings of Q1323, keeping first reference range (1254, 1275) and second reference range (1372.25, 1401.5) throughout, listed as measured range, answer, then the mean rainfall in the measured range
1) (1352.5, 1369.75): -0.5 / 161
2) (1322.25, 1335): -0.6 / 159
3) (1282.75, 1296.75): -0.6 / 154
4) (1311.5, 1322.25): -0.5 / 158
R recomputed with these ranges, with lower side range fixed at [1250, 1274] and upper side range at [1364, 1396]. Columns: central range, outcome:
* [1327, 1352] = -0.024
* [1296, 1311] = -0.045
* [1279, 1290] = -0.024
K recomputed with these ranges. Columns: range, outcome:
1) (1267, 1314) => 159.7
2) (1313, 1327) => 159.9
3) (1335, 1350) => 159.6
